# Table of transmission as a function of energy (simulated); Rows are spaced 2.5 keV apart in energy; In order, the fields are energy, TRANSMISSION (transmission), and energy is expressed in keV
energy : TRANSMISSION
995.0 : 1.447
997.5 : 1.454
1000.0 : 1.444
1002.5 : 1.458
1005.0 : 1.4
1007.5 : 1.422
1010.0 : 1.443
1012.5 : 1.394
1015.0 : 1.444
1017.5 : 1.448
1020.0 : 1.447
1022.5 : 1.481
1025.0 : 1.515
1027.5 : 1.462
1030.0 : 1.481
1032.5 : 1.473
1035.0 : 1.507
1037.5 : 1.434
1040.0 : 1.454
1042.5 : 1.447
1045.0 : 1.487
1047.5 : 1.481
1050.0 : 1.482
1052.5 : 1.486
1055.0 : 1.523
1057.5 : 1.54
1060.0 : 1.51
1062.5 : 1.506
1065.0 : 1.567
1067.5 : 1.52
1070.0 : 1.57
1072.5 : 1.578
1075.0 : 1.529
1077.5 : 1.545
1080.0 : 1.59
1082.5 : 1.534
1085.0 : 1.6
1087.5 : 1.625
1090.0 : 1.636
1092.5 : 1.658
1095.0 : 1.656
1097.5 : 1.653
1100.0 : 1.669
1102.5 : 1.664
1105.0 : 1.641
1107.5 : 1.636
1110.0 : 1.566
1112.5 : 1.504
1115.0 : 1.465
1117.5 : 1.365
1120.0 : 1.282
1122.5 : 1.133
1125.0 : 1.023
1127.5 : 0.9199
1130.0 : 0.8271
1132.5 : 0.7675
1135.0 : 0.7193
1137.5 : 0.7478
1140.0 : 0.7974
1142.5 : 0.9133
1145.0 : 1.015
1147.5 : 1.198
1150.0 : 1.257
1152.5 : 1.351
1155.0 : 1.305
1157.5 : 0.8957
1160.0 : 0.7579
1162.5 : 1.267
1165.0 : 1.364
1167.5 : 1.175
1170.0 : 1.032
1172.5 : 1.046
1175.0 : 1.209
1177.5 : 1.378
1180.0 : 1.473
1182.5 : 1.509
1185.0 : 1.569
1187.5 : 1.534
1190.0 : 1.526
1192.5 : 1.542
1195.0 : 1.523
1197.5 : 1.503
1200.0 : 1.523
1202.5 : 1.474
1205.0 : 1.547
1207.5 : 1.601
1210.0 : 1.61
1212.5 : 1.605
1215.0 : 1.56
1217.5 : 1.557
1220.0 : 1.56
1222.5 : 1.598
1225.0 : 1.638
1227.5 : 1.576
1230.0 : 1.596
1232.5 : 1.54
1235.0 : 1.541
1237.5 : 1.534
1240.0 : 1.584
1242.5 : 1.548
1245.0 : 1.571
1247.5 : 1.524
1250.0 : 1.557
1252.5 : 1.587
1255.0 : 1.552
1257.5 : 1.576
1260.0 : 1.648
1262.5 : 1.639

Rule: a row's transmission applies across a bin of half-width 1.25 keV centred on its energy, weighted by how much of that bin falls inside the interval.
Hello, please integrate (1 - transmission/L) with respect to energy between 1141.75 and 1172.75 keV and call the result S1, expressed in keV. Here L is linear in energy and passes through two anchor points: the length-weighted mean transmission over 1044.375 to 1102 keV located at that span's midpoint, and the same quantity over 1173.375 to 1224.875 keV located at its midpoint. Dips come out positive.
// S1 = 8.2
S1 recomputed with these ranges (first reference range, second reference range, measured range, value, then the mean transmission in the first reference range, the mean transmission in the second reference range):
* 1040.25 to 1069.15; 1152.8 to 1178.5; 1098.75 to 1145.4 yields 3.7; 1.5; 1.15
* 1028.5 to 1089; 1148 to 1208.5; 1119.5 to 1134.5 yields 4.8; 1.52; 1.35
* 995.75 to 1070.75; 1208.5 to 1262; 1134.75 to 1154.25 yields 6.5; 1.48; 1.58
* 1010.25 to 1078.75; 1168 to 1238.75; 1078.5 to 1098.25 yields -1.6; 1.49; 1.49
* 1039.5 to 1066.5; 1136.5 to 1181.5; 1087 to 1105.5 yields -4.2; 1.5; 1.13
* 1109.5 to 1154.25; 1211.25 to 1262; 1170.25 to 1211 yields -2.8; 1.1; 1.57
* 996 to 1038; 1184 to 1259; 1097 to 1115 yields -1.3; 1.45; 1.56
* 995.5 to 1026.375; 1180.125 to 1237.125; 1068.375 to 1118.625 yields -3.1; 1.45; 1.55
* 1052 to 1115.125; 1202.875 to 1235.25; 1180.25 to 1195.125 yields 0.4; 1.58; 1.58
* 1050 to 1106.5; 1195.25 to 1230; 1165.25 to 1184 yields 3.6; 1.58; 1.57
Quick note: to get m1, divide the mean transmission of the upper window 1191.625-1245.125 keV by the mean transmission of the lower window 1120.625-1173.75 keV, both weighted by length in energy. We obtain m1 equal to 1.52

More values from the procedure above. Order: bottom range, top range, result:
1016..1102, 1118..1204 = 0.78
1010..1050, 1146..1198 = 0.89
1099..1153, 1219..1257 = 1.31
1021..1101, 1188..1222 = 1.01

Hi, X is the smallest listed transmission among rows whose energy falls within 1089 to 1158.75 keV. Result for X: 0.7193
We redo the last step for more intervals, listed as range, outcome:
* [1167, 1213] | 1.032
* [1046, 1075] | 1.481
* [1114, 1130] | 0.8271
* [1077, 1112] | 1.534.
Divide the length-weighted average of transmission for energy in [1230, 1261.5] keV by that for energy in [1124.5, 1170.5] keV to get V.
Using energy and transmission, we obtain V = 1.5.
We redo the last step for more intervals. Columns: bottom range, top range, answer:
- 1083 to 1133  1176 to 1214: 1.07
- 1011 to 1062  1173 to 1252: 1.04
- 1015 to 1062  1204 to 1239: 1.06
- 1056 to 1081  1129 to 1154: 0.62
